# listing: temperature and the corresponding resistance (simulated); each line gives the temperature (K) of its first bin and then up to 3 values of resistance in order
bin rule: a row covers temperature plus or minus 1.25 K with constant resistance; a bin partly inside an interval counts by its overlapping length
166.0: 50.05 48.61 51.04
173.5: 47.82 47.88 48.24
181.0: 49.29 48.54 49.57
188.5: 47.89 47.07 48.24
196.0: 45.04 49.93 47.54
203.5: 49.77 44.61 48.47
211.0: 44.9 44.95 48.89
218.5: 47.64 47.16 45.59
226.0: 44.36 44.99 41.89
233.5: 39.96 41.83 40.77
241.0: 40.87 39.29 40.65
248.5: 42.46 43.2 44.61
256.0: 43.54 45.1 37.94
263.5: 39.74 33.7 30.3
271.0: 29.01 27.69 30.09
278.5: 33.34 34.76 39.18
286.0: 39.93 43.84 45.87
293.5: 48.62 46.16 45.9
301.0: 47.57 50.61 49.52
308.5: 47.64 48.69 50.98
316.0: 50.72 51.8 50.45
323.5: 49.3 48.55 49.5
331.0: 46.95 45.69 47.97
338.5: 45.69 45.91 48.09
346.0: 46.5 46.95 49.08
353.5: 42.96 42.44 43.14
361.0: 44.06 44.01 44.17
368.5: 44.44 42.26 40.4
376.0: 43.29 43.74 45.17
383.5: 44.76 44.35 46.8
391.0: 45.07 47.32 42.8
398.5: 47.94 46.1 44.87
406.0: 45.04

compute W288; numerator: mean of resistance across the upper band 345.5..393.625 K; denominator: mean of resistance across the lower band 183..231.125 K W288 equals 0.9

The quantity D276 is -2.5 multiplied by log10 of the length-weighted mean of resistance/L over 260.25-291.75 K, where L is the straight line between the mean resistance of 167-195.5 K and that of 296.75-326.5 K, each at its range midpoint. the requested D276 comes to 0.35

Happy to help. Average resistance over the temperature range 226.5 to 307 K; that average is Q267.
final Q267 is 40.7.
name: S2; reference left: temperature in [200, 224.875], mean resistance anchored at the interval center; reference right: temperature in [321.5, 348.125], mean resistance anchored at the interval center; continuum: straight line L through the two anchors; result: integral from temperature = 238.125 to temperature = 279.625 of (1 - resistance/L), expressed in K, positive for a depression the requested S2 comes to 8.3 K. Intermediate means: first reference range 46.9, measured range 37.7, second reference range 47.5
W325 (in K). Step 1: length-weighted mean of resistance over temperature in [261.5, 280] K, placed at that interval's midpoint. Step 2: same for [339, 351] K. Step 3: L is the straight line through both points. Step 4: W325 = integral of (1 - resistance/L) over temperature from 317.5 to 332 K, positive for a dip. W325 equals -2.2 K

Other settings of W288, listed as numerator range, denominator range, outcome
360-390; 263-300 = 1.16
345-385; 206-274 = 1.06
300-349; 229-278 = 1.26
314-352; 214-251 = 1.11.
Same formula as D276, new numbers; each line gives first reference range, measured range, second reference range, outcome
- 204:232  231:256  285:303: 0.104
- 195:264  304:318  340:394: -0.120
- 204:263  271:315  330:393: 0.042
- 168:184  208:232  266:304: -0.023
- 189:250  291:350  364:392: -0.091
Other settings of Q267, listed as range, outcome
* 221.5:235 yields 43.5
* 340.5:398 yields 44.7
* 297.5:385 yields 46.5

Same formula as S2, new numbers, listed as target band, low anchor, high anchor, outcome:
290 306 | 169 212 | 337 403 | -0.51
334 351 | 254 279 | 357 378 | -2.34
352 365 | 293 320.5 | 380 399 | 0.92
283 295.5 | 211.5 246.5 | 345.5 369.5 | 0.06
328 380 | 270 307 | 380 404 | -1.51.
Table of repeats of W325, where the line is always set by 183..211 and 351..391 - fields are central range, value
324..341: -1.0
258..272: 3.2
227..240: 1.4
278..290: 1.9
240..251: 1.3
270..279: 3.2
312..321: -1.2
